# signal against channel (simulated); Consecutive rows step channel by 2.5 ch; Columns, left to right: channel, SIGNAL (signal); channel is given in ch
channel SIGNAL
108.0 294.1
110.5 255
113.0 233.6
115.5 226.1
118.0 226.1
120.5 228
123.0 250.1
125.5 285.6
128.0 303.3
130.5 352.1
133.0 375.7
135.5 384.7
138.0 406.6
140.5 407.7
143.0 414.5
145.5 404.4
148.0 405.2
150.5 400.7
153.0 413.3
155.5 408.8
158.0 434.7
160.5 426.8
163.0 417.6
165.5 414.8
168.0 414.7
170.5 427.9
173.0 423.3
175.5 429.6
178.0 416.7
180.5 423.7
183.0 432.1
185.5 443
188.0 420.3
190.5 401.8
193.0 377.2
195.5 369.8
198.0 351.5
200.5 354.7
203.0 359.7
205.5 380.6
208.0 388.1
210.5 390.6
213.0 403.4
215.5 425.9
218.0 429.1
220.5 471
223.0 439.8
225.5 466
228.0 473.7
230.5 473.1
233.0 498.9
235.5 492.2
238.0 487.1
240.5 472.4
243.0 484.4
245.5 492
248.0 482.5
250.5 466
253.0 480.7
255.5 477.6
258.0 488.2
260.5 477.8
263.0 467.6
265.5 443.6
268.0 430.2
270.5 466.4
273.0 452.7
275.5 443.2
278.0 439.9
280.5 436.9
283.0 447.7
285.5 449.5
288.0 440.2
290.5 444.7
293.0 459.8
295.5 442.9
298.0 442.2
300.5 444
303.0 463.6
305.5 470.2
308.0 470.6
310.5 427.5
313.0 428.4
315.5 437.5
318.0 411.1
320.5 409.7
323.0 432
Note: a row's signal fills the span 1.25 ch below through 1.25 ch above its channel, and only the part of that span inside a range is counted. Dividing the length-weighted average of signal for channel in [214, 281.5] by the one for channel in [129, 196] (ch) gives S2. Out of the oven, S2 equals 1.14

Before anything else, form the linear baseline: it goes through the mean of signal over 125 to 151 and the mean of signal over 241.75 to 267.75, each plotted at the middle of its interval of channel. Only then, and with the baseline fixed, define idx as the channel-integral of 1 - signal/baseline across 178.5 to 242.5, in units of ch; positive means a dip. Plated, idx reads 1.87 ch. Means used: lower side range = 378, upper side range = 474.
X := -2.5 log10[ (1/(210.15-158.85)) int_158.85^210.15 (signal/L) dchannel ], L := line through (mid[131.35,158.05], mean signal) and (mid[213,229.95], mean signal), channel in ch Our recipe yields 0.058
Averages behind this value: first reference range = 403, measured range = 404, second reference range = 448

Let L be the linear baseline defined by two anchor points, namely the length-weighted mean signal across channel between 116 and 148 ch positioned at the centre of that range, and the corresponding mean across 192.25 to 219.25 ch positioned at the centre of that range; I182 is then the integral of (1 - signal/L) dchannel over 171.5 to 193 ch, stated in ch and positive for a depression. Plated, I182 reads -3.0 ch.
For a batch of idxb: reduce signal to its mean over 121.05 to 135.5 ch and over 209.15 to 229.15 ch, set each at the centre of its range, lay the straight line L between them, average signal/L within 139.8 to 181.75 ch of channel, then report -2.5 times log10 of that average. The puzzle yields -0.16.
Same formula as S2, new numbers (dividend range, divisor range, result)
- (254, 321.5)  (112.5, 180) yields 1.21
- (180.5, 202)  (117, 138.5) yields 1.27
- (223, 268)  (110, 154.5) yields 1.43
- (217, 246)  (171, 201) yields 1.17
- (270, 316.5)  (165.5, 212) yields 1.12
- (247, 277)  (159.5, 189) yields 1.09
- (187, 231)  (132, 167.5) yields 1.00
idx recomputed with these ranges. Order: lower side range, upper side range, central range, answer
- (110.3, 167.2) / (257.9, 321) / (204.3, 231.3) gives -1.8 ch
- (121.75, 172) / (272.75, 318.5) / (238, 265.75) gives -3.2 ch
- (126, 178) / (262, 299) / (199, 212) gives 1.4 ch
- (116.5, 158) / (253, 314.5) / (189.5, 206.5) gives 1.1 ch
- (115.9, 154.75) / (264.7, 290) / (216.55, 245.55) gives -4.1 ch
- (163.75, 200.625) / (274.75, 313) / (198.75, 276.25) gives -3.9 ch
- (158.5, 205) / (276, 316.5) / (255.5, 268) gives -0.9 ch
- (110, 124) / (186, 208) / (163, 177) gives -3.8 ch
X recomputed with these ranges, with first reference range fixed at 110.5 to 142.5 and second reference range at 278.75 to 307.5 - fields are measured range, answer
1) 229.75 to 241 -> -0.21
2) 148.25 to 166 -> -0.24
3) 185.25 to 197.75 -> -0.09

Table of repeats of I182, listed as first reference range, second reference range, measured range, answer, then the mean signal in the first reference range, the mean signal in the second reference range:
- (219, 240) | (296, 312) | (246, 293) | 0.5 ch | 475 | 452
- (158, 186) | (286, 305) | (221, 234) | -1.0 ch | 425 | 449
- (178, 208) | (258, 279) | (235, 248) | -1.6 ch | 393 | 455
